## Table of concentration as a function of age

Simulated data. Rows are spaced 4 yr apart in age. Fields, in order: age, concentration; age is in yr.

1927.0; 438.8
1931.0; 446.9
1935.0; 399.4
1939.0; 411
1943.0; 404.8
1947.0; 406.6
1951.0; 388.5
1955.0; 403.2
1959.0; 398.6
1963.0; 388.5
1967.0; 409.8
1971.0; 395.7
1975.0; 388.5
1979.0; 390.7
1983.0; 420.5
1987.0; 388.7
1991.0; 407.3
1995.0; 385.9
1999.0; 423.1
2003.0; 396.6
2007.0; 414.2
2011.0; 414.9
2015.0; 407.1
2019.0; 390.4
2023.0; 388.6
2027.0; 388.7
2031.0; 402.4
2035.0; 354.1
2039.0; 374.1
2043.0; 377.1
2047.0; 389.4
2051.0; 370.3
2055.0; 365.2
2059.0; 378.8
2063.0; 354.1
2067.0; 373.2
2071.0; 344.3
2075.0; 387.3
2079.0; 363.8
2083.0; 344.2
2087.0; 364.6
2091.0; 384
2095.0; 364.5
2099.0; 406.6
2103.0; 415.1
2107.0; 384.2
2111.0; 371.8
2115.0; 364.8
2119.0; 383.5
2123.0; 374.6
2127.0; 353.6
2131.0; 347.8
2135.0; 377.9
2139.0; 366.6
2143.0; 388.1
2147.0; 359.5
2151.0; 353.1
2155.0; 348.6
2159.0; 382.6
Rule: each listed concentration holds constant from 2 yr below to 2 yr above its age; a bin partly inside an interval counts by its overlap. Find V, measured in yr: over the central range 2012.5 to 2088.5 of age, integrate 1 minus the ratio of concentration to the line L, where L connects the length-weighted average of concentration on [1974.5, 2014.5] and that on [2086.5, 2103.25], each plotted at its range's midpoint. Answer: 3.7 yr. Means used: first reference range 404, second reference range 386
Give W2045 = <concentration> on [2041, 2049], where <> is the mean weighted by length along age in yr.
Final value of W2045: 383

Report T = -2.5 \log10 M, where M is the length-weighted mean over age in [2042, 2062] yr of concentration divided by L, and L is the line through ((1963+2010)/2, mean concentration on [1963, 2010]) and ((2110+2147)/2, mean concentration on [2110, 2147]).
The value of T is 0.033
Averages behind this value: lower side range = 402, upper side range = 369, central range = 375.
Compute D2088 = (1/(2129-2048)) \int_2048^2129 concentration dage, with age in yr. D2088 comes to 373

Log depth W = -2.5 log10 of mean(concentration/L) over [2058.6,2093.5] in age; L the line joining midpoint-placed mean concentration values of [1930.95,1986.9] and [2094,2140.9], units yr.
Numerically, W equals 0.051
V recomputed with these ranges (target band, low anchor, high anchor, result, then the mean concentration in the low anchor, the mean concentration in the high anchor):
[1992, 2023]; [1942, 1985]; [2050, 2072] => -1.6 yr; 399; 365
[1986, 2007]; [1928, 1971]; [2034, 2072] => -0.7 yr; 406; 369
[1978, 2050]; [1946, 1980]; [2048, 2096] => -2.3 yr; 397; 367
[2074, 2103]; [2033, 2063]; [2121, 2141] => -0.6 yr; 371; 364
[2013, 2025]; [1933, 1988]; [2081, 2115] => -0.1 yr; 400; 379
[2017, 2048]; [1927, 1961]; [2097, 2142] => 0.8 yr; 409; 377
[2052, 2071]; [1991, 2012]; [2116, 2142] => 1.1 yr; 407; 368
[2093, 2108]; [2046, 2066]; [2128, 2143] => -1.0 yr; 371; 367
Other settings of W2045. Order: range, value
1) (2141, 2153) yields 367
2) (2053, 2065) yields 366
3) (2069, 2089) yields 361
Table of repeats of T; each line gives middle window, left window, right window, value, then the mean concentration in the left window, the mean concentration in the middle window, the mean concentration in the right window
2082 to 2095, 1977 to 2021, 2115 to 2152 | 0.040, 404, 366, 367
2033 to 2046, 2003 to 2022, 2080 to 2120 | 0.074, 405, 370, 378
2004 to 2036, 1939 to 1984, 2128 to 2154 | -0.023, 400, 396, 364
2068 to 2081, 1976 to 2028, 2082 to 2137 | 0.051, 401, 366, 375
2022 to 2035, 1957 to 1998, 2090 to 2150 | 0.007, 398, 388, 376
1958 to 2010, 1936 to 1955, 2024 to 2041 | -0.023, 403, 401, 380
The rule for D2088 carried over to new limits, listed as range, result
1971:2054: 393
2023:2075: 374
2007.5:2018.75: 408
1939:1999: 400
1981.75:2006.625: 404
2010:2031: 398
